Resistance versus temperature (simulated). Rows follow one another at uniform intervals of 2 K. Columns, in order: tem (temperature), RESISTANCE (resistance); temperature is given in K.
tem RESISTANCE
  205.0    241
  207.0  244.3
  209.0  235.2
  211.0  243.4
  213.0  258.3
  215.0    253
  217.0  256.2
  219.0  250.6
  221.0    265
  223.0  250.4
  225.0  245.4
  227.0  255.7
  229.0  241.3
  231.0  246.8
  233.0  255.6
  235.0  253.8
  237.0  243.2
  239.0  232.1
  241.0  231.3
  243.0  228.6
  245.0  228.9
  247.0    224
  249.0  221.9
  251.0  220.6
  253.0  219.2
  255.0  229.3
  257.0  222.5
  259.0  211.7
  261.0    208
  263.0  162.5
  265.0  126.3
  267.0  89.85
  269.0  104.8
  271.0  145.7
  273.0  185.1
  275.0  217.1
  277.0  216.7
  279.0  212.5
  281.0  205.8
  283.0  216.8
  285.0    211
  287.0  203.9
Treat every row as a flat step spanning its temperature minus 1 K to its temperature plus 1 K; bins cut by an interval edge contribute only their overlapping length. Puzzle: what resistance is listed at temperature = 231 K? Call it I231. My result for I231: 246.8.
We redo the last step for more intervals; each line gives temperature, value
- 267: 89.85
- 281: 205.8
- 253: 219.2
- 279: 212.5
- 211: 243.4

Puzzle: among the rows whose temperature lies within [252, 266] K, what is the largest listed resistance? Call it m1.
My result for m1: 229.3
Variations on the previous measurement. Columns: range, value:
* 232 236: 255.6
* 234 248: 253.8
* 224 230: 255.7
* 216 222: 265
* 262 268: 162.5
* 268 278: 217.1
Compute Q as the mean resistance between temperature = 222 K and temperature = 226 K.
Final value 248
